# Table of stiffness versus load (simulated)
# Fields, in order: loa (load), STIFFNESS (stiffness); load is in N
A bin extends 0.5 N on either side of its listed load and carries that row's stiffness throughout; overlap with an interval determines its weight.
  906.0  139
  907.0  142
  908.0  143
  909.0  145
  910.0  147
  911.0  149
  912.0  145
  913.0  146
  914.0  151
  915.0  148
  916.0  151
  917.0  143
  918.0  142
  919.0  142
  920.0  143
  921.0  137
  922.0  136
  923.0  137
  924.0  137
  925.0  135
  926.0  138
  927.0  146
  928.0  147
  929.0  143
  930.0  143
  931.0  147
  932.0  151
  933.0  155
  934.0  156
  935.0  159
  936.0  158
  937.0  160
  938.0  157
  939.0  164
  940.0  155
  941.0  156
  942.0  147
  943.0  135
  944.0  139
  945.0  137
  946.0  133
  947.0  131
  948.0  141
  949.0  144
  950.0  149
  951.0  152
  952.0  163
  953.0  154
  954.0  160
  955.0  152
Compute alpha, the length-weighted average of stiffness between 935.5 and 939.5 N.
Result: 160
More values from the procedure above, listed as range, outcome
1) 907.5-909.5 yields 144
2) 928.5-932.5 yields 146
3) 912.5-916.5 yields 149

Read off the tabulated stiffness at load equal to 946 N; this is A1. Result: 133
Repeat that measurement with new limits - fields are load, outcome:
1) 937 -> 160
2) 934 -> 156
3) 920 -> 143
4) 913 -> 146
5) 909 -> 145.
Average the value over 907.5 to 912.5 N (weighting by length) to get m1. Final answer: 146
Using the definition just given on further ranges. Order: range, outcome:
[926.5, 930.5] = 145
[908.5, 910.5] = 146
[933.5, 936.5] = 158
